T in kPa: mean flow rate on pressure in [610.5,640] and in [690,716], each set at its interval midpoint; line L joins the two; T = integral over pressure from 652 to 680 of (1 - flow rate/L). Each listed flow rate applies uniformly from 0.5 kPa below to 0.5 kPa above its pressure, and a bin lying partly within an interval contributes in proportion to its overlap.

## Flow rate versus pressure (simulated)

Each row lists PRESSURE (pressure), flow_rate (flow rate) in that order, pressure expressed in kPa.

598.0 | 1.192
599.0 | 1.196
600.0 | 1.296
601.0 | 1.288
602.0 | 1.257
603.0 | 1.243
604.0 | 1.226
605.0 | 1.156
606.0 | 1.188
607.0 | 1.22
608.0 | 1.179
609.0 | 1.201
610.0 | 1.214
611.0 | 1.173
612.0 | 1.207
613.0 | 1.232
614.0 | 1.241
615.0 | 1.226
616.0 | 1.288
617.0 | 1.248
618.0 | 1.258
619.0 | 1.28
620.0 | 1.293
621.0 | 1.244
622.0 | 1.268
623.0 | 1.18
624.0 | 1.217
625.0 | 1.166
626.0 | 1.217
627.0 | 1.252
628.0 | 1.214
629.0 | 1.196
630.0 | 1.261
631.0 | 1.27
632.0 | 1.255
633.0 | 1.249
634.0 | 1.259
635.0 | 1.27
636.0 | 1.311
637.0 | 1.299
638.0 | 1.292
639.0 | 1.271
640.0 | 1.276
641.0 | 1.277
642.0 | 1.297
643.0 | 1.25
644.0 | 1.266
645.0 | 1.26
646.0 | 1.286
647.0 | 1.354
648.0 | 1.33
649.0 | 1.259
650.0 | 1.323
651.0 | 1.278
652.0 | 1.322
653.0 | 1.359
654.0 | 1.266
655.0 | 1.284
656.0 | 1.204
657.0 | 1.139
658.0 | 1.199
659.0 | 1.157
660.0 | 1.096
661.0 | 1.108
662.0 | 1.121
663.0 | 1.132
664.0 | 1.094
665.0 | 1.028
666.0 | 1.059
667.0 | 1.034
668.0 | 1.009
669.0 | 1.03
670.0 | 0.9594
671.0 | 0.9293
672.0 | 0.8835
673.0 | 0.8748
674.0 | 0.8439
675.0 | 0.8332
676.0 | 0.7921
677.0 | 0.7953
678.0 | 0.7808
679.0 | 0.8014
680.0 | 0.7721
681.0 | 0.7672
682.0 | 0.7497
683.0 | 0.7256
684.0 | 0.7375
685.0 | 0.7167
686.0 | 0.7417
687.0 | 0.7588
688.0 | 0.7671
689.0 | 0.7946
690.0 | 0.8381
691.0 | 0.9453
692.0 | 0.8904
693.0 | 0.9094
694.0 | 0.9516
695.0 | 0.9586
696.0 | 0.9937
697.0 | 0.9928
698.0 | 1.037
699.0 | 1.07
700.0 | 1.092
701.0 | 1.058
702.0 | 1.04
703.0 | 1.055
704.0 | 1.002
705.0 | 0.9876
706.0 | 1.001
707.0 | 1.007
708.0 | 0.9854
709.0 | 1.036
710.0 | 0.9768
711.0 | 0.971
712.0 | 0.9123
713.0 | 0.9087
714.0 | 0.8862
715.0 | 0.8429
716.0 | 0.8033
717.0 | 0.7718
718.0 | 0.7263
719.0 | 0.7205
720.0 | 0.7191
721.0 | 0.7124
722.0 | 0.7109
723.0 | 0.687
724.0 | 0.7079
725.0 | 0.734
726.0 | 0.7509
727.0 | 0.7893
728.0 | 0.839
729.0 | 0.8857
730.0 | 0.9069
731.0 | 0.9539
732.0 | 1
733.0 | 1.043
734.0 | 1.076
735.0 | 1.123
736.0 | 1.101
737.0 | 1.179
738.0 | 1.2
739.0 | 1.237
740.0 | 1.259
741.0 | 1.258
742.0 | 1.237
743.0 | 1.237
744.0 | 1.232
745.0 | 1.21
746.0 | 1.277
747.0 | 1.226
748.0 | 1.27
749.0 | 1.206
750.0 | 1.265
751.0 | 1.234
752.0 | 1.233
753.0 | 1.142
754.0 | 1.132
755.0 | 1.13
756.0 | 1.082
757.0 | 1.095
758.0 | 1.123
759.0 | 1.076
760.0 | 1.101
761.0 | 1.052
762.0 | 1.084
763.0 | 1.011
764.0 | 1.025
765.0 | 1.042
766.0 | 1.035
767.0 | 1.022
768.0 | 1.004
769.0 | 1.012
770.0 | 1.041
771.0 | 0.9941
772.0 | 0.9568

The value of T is 1.95 kPa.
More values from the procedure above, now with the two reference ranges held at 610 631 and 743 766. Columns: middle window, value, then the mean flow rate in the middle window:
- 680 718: 8.9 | 0.906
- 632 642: -0.5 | 1.28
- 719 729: 3.6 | 0.745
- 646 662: -0.4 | 1.24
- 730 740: 0.5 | 1.1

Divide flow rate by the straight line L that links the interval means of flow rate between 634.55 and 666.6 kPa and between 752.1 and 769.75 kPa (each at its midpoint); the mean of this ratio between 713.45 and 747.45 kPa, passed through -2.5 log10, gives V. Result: 0.15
